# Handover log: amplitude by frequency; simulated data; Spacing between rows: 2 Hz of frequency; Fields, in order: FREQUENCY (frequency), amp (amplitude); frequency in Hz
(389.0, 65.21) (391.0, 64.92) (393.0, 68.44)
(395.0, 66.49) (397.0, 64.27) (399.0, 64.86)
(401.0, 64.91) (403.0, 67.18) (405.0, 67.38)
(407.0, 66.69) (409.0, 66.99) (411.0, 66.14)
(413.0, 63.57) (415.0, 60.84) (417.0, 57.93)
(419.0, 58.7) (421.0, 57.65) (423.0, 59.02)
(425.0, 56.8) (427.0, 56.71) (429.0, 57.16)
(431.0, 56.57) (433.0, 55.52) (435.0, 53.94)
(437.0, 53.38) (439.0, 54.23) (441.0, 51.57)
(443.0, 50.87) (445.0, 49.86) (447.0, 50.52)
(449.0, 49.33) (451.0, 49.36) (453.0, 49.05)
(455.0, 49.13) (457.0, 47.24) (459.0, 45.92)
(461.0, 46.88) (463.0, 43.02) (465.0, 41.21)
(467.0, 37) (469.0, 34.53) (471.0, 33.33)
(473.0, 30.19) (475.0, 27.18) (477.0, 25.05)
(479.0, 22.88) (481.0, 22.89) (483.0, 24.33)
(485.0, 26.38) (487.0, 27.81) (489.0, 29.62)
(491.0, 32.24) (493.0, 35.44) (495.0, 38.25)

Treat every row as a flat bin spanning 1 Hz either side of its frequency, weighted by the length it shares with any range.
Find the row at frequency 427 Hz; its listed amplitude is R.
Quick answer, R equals 56.71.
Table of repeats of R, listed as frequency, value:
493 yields 35.44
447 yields 50.52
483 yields 24.33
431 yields 56.57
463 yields 43.02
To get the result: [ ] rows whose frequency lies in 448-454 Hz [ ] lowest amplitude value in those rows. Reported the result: 49.05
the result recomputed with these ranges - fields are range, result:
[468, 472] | 33.33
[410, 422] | 57.65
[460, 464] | 43.02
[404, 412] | 66.14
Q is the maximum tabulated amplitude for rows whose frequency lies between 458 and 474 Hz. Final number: 46.88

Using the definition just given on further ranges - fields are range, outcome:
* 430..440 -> 56.57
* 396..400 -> 64.86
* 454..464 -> 49.13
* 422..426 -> 59.02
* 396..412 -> 67.38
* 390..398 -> 68.44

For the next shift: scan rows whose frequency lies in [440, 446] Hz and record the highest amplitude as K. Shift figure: 51.57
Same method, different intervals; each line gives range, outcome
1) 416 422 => 58.7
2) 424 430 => 57.16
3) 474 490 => 29.62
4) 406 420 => 66.99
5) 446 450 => 50.52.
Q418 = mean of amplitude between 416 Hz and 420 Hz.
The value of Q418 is 58.3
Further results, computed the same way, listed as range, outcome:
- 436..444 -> 52.5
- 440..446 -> 50.8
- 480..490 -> 26.2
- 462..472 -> 37.8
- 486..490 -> 28.7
